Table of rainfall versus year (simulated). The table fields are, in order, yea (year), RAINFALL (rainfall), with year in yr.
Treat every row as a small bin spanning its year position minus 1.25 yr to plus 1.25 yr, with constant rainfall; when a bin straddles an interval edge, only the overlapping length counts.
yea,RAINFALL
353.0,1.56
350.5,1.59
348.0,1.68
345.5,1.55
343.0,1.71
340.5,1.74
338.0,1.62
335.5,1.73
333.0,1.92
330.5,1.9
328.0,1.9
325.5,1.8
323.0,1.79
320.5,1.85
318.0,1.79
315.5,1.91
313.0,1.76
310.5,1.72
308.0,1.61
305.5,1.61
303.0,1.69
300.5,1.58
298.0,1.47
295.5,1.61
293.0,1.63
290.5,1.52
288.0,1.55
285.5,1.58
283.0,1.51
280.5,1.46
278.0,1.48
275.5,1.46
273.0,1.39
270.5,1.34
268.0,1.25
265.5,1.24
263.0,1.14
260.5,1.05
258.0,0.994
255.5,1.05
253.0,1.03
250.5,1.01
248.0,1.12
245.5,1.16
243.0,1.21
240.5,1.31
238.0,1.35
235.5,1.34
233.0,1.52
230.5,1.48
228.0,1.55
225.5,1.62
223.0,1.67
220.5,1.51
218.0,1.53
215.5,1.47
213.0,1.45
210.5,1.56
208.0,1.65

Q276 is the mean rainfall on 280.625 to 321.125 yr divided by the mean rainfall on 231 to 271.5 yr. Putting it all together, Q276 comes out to 1.37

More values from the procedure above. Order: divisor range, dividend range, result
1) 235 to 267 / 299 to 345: 1.52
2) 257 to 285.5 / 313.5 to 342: 1.38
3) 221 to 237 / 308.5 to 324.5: 1.18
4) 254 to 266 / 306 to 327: 1.64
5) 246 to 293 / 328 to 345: 1.37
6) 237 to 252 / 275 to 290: 1.27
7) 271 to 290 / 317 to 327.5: 1.22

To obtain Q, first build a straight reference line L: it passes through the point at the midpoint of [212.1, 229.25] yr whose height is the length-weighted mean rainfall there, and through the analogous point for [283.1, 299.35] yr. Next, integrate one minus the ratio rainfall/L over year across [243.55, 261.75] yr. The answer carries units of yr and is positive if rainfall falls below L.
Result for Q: 5.7 yr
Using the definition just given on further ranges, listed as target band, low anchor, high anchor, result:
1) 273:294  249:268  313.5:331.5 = -2.04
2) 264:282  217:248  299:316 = 2.22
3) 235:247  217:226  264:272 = 1.55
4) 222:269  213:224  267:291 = 7.30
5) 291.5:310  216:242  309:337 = 1.46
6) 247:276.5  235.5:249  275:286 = 4.38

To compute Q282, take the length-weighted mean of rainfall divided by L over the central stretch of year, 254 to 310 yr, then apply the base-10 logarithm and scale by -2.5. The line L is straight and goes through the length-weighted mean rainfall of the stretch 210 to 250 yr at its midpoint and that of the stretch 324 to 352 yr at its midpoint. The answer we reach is 0.11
